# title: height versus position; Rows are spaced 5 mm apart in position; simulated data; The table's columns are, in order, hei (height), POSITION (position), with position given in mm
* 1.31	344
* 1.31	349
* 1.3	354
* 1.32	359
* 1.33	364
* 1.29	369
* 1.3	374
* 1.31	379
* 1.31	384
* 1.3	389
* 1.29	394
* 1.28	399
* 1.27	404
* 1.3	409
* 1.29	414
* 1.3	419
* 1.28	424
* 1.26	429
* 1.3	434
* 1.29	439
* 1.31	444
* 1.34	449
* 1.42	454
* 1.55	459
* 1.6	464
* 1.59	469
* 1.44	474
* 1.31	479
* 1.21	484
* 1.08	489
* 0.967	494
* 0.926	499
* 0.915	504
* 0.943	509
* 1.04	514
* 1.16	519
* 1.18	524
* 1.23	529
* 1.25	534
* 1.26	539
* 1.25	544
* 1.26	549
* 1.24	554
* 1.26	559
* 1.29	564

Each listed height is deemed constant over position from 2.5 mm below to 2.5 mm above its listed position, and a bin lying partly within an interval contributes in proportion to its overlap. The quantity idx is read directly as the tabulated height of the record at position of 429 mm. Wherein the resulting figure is 1.26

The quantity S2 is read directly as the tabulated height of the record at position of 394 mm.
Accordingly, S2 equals 1.29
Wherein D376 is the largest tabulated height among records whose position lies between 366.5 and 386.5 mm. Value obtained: 1.31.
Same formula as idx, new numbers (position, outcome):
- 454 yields 1.42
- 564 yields 1.29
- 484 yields 1.21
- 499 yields 0.926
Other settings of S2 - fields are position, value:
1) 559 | 1.26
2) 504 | 0.915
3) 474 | 1.44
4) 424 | 1.28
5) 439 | 1.29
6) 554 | 1.24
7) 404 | 1.27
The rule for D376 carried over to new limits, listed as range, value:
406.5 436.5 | 1.3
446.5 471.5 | 1.6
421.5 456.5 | 1.42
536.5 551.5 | 1.26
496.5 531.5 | 1.23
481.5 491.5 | 1.21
